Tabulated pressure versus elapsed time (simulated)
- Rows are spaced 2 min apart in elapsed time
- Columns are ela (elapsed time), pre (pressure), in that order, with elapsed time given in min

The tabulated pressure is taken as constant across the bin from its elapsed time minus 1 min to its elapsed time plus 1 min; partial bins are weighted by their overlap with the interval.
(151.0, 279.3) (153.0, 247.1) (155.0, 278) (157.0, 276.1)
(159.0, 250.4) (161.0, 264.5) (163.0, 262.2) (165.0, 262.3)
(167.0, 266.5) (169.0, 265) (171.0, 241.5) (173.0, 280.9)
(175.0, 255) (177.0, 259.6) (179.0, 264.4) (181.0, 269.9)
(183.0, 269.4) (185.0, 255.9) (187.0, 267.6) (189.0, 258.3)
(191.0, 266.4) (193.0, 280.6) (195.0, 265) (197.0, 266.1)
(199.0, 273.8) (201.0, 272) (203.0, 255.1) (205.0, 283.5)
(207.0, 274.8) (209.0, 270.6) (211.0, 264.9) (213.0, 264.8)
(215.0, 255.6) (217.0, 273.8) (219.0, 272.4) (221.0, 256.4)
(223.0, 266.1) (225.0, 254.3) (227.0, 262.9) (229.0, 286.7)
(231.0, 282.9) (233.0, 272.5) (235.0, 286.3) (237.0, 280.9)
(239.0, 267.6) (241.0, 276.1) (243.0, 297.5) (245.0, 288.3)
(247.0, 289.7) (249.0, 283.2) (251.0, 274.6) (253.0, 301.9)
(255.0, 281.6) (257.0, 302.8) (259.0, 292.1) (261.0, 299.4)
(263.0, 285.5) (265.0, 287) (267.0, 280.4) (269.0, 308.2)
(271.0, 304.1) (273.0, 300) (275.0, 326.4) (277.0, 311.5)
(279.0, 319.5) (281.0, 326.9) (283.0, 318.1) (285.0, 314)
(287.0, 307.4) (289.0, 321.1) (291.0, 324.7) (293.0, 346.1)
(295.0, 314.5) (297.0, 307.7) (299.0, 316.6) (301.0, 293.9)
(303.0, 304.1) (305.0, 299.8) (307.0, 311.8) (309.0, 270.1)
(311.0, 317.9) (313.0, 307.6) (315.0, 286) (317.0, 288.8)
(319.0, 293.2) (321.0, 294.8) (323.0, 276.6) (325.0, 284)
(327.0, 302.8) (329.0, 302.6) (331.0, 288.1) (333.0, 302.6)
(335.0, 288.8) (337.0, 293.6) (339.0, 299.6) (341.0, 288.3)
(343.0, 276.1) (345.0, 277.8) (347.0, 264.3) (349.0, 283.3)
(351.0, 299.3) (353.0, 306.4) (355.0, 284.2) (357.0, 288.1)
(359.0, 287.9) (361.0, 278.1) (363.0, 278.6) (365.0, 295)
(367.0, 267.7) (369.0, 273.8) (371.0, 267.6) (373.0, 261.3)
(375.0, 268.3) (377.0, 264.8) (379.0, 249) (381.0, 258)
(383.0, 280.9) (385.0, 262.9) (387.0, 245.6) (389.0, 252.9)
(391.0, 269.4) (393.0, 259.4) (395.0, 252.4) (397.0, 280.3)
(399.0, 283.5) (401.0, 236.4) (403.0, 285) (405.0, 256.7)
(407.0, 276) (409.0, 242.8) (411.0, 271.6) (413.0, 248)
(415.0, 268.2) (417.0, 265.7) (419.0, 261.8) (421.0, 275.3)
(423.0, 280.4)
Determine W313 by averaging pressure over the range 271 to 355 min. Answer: 301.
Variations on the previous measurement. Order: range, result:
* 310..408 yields 279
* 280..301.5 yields 318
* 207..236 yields 269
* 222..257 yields 280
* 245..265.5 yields 290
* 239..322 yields 301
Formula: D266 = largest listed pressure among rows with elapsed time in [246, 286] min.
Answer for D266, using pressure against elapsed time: 326.9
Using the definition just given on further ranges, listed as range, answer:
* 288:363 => 346.1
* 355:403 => 295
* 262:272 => 308.2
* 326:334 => 302.8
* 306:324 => 317.9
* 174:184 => 269.9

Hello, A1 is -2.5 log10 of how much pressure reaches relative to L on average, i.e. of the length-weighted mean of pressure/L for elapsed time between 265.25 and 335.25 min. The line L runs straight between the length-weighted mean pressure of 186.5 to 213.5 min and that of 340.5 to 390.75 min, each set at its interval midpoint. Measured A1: -0.12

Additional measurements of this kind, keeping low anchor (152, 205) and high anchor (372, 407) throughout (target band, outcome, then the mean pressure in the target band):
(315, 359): -0.10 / 290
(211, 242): -0.02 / 270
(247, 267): -0.10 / 289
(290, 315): -0.17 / 309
